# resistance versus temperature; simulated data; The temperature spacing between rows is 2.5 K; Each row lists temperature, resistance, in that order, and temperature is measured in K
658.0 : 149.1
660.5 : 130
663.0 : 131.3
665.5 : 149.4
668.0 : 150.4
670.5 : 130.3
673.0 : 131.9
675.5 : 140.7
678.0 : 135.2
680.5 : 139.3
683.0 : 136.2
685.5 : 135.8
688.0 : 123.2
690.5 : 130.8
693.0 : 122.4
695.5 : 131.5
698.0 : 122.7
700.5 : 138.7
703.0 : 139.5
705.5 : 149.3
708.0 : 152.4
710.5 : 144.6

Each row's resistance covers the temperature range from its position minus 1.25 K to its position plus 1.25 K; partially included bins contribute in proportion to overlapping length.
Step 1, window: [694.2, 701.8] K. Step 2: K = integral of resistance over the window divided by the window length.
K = 131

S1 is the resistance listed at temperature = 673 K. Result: 131.9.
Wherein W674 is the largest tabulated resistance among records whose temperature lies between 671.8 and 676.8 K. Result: 140.7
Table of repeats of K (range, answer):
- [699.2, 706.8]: 142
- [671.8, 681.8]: 137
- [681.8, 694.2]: 130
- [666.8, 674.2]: 137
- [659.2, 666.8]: 137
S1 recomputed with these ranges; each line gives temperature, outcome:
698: 122.7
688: 123.2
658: 149.1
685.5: 135.8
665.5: 149.4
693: 122.4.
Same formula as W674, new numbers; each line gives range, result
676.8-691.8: 139.3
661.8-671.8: 150.4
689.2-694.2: 130.8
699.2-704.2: 139.5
